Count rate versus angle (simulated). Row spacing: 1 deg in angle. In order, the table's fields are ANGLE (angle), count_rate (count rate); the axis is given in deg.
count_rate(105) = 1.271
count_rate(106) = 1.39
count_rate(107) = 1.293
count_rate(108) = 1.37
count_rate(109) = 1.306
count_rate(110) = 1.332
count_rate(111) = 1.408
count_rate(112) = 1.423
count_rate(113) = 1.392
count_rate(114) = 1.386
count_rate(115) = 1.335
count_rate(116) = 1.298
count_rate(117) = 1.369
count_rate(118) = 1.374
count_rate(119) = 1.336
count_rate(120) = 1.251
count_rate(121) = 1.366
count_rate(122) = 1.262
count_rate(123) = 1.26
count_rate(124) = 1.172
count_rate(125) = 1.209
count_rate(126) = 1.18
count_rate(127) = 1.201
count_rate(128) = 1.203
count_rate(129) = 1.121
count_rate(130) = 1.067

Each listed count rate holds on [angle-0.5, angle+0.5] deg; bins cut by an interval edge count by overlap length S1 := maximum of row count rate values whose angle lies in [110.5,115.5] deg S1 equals 1.423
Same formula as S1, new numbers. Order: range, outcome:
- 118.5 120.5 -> 1.336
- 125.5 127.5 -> 1.201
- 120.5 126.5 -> 1.366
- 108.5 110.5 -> 1.332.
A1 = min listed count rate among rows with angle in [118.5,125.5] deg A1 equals 1.172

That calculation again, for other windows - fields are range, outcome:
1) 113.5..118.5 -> 1.298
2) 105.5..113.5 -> 1.293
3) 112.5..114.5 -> 1.386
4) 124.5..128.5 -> 1.18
